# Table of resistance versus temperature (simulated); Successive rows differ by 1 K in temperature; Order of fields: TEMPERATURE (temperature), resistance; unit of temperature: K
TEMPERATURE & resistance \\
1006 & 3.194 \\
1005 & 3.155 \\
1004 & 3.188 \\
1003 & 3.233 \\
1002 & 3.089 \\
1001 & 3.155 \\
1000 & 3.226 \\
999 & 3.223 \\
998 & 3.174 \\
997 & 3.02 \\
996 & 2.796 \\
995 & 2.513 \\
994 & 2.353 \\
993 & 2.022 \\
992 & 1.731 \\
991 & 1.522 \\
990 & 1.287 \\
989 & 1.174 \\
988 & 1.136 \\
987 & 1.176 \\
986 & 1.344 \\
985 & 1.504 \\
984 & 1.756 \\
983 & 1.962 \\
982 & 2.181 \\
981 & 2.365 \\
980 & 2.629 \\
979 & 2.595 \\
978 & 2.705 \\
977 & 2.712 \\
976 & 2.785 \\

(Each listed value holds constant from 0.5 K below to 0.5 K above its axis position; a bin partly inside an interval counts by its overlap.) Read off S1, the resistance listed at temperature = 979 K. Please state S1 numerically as 2.595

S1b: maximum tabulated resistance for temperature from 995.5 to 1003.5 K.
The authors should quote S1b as 3.233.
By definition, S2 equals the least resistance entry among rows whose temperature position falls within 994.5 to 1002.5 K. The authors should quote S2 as 2.513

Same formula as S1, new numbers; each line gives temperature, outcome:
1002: 3.089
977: 2.712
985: 1.504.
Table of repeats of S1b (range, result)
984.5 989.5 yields 1.504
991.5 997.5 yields 3.02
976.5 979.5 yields 2.712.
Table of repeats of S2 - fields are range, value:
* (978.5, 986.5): 1.344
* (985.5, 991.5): 1.136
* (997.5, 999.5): 3.174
